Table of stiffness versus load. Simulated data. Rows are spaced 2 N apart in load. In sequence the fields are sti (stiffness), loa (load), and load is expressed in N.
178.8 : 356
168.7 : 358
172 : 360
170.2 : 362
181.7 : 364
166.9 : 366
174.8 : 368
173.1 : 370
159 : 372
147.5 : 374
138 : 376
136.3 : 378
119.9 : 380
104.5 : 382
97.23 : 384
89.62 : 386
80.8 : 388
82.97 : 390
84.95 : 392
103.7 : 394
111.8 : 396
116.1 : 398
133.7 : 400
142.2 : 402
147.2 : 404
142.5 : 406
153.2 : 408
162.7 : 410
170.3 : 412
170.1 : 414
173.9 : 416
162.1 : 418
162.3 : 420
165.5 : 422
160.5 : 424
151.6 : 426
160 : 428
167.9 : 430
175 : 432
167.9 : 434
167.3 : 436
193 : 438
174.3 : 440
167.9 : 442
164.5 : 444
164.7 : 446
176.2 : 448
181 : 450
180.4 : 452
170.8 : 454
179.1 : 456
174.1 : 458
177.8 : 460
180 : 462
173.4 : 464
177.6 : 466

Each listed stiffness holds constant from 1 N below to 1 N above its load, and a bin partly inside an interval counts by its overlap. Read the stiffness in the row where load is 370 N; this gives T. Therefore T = 173.1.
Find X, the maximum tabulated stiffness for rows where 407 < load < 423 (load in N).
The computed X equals 173.9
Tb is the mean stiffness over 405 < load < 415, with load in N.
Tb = 160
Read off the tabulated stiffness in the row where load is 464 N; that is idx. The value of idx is 173.4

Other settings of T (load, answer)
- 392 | 84.95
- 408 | 153.2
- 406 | 142.5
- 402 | 142.2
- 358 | 168.7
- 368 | 174.8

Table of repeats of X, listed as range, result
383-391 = 97.23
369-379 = 173.1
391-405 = 147.2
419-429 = 165.5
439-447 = 174.3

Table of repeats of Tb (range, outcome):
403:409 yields 148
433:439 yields 176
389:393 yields 84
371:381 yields 140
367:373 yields 169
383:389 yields 89.2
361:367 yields 173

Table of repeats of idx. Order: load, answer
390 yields 82.97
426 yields 151.6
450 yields 181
